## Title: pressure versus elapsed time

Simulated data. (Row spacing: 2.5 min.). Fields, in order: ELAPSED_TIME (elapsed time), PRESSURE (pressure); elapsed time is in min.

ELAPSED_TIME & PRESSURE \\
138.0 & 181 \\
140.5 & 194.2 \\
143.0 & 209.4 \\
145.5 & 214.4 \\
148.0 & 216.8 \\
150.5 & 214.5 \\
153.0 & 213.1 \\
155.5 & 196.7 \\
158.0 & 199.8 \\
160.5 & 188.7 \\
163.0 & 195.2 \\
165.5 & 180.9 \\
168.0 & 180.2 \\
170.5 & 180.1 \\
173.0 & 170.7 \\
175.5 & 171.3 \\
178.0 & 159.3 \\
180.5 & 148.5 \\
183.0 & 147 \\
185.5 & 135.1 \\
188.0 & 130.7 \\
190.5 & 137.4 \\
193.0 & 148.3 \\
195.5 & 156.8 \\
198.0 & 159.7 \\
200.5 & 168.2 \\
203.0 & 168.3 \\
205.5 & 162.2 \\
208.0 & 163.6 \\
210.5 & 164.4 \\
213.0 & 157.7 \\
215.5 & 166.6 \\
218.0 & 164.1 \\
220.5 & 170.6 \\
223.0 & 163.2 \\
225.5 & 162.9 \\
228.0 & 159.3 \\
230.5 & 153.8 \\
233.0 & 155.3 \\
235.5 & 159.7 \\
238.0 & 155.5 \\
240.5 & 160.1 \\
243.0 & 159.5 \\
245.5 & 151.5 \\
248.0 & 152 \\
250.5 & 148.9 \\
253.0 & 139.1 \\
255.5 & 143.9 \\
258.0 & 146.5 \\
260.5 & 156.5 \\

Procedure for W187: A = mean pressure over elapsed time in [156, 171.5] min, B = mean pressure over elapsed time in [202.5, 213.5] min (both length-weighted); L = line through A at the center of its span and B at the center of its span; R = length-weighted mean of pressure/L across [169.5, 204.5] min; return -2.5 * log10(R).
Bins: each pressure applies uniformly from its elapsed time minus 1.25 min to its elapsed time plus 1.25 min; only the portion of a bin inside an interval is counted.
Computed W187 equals 0.127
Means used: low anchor 188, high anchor 163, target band 156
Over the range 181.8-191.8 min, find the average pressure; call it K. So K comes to 138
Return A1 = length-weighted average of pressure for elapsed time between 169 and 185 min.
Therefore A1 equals 162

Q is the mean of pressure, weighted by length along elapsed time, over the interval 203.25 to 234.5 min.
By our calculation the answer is 162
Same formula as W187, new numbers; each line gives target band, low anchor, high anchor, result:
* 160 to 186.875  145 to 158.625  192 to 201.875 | 0.11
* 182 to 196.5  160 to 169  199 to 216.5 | 0.22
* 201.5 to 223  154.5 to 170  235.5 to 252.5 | 0.02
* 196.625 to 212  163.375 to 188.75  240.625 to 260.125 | -0.05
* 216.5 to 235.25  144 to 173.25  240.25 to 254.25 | 0.01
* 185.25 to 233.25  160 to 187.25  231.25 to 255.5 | 0.01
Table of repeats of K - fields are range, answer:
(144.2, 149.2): 216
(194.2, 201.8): 162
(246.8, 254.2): 147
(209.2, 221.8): 165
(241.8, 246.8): 155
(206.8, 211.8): 164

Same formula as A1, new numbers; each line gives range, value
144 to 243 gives 169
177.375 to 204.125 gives 151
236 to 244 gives 158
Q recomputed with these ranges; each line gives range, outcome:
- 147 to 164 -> 203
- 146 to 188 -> 180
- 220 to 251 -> 158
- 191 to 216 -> 161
